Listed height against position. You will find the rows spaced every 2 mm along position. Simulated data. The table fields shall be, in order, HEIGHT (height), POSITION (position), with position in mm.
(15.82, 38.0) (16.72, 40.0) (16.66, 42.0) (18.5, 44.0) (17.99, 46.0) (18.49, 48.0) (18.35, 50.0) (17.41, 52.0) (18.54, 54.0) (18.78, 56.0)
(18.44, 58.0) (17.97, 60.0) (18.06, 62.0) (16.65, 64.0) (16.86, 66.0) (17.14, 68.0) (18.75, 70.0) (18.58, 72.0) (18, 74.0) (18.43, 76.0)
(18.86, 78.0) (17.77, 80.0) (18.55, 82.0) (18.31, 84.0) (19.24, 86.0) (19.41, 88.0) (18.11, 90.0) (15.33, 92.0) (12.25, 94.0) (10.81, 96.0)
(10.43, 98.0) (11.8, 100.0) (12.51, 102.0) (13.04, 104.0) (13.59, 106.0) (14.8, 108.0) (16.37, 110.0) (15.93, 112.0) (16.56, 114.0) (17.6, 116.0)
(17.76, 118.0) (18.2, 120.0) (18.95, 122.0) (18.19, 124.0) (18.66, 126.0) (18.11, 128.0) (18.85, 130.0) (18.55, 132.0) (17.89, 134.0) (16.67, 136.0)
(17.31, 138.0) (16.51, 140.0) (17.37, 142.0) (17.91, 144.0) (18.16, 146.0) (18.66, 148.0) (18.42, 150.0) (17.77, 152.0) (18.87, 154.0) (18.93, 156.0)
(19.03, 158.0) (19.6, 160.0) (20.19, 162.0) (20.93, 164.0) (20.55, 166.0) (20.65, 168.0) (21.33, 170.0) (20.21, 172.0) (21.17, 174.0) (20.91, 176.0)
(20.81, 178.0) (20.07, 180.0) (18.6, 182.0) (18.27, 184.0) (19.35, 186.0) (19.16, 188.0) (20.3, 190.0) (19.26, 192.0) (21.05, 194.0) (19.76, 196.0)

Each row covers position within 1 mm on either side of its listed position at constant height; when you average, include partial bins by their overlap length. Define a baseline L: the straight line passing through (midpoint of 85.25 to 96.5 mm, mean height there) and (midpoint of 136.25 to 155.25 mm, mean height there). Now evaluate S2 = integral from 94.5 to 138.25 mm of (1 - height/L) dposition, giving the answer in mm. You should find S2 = 2.5 mm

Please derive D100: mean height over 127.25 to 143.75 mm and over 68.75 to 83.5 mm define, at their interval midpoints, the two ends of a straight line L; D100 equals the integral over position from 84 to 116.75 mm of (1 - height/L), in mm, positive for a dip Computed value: 5.70 mm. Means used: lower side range 18.4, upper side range 17.7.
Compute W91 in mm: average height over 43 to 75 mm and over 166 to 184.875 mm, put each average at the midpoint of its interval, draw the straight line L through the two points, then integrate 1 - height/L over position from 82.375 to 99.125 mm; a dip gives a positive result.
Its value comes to 2.74 mm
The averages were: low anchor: 18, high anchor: 20.3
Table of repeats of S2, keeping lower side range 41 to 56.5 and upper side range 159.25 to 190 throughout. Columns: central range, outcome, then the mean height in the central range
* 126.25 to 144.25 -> 1.63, 17.7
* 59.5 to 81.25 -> 0.59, 17.9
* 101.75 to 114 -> 2.82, 14.7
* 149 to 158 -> 0.56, 18.6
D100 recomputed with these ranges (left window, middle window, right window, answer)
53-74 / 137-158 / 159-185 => 1.8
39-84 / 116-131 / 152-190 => 0.6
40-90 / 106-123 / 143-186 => 1.8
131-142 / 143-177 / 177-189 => -2.2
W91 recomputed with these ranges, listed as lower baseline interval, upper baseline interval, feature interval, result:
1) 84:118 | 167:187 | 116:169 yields -2.21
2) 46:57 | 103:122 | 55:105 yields 2.21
